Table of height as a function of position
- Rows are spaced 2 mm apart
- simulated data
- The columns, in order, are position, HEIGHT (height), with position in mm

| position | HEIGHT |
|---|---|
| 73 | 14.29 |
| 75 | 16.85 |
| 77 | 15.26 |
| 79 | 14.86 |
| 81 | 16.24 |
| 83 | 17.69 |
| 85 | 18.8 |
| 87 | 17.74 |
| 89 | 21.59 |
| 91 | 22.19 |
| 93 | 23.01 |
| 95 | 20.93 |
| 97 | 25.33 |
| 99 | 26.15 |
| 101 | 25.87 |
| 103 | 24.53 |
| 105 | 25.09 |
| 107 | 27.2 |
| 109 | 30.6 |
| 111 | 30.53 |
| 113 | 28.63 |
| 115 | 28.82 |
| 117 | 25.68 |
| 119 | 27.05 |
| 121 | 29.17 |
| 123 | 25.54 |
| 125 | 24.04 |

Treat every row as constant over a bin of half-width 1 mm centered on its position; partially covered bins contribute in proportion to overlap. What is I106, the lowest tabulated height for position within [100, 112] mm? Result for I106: 24.53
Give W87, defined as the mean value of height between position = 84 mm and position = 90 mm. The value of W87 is 19.4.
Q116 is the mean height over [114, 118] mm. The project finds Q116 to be 27.2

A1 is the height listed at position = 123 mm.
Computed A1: 25.54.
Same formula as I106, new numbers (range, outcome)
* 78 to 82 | 14.86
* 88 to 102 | 20.93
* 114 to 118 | 25.68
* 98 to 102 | 25.87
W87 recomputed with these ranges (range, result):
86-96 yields 21.1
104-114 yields 28.4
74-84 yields 16.2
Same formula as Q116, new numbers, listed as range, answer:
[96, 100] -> 25.7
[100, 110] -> 26.7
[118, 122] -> 28.1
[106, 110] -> 28.9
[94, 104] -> 24.6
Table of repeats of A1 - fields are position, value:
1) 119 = 27.05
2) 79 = 14.86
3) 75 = 16.85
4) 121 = 29.17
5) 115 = 28.82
